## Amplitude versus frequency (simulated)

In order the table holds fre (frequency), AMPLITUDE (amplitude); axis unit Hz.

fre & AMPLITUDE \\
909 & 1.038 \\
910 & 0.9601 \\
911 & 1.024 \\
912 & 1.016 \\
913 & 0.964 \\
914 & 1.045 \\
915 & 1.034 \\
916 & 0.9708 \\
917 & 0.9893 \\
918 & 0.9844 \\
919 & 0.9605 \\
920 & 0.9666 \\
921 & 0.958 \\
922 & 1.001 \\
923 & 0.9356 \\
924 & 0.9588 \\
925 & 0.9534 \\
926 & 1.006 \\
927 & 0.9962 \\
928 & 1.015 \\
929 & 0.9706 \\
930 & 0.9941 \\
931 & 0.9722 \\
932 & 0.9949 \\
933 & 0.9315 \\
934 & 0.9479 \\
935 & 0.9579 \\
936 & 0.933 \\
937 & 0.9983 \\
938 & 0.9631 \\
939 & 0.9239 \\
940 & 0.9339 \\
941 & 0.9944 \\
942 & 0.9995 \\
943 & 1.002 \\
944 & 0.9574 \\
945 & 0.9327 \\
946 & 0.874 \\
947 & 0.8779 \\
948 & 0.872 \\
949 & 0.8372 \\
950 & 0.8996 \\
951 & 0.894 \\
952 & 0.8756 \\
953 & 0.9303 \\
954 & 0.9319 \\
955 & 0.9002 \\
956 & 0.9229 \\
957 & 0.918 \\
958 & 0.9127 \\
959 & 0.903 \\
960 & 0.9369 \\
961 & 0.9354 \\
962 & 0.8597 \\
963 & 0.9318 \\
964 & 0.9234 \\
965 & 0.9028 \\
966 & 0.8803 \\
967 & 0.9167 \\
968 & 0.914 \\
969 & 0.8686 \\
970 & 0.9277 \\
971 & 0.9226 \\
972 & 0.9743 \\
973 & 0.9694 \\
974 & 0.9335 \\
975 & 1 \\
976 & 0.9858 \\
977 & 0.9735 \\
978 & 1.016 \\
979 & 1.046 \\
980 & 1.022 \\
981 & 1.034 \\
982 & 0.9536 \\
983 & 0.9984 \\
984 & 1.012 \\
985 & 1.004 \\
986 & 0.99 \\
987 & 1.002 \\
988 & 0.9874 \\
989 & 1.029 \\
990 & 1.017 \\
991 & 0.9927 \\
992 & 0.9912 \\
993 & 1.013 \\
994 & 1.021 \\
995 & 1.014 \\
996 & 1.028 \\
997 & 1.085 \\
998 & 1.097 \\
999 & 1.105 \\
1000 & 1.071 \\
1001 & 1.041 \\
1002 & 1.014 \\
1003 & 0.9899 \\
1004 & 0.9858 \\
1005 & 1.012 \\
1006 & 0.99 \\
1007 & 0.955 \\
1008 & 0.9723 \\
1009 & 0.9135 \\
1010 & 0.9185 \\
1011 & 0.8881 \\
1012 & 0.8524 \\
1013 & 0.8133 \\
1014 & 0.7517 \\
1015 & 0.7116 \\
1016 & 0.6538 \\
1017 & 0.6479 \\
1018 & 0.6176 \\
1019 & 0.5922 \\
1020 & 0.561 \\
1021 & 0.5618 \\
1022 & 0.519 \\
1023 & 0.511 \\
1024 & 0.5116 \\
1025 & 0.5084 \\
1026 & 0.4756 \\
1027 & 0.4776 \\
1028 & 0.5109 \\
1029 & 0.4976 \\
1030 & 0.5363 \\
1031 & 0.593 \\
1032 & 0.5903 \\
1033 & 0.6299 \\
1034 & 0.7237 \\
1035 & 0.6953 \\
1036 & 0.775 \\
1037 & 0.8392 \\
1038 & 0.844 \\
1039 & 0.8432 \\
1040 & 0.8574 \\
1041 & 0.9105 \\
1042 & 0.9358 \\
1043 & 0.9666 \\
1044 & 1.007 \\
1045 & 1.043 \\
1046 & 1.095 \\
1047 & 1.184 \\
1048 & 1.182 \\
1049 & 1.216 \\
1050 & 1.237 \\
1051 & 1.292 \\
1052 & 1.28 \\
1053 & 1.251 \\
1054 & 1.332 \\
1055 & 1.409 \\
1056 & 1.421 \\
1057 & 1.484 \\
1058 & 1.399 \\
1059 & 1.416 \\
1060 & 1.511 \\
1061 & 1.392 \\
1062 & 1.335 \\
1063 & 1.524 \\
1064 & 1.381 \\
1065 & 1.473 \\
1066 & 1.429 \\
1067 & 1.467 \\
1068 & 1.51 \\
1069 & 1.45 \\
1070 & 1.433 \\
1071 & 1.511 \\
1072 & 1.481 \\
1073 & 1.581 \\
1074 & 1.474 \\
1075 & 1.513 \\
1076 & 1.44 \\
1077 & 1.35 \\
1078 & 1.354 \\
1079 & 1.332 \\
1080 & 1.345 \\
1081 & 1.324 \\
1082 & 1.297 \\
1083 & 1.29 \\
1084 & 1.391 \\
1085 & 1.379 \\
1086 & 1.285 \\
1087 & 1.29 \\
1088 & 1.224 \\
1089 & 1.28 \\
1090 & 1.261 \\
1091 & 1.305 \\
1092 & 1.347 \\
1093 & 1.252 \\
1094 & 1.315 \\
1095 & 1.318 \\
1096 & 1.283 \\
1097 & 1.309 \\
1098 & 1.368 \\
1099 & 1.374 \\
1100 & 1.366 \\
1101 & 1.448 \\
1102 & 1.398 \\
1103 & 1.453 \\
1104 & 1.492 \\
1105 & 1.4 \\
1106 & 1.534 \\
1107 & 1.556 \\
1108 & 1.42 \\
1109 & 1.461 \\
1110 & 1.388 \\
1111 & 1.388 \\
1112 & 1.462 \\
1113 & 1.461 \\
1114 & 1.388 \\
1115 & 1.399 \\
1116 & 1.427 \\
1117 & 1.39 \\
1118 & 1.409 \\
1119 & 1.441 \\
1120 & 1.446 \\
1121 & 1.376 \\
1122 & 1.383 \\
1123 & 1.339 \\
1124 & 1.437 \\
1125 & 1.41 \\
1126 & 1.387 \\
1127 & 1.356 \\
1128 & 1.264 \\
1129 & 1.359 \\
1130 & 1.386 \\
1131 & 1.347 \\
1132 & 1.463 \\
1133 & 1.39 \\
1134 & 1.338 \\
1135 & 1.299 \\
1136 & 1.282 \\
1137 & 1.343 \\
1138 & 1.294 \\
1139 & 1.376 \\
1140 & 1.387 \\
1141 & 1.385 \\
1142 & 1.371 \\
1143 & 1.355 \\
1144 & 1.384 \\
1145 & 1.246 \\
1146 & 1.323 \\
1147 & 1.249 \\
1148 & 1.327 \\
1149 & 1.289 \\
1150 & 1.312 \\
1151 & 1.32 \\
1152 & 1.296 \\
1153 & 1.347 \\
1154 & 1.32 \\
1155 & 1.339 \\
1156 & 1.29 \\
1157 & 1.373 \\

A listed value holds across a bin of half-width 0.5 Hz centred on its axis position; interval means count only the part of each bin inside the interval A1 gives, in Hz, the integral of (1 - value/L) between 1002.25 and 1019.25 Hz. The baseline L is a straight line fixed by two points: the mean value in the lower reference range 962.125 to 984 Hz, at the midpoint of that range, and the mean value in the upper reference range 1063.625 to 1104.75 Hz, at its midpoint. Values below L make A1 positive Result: 3.9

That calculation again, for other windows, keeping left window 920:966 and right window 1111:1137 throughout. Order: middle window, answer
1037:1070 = -0.9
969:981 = 0.5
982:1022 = 6.1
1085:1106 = -0.5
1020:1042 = 9.8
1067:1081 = -2.0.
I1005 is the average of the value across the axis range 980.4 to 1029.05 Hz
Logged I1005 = 0.859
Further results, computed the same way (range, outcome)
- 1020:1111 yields 1.18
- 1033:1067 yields 1.17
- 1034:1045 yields 0.869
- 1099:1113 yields 1.44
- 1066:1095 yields 1.37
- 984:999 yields 1.02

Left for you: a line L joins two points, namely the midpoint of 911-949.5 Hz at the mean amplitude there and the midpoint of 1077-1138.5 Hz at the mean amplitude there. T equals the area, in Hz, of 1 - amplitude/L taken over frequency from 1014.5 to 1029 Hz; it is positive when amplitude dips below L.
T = 7.58 Hz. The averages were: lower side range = 0.965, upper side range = 1.37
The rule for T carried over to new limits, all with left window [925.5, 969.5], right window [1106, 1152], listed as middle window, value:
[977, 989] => 0.16 Hz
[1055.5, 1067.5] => -2.24 Hz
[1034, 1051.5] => 2.68 Hz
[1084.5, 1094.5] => -0.12 Hz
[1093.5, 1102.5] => -0.37 Hz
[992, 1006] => 0.33 Hz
